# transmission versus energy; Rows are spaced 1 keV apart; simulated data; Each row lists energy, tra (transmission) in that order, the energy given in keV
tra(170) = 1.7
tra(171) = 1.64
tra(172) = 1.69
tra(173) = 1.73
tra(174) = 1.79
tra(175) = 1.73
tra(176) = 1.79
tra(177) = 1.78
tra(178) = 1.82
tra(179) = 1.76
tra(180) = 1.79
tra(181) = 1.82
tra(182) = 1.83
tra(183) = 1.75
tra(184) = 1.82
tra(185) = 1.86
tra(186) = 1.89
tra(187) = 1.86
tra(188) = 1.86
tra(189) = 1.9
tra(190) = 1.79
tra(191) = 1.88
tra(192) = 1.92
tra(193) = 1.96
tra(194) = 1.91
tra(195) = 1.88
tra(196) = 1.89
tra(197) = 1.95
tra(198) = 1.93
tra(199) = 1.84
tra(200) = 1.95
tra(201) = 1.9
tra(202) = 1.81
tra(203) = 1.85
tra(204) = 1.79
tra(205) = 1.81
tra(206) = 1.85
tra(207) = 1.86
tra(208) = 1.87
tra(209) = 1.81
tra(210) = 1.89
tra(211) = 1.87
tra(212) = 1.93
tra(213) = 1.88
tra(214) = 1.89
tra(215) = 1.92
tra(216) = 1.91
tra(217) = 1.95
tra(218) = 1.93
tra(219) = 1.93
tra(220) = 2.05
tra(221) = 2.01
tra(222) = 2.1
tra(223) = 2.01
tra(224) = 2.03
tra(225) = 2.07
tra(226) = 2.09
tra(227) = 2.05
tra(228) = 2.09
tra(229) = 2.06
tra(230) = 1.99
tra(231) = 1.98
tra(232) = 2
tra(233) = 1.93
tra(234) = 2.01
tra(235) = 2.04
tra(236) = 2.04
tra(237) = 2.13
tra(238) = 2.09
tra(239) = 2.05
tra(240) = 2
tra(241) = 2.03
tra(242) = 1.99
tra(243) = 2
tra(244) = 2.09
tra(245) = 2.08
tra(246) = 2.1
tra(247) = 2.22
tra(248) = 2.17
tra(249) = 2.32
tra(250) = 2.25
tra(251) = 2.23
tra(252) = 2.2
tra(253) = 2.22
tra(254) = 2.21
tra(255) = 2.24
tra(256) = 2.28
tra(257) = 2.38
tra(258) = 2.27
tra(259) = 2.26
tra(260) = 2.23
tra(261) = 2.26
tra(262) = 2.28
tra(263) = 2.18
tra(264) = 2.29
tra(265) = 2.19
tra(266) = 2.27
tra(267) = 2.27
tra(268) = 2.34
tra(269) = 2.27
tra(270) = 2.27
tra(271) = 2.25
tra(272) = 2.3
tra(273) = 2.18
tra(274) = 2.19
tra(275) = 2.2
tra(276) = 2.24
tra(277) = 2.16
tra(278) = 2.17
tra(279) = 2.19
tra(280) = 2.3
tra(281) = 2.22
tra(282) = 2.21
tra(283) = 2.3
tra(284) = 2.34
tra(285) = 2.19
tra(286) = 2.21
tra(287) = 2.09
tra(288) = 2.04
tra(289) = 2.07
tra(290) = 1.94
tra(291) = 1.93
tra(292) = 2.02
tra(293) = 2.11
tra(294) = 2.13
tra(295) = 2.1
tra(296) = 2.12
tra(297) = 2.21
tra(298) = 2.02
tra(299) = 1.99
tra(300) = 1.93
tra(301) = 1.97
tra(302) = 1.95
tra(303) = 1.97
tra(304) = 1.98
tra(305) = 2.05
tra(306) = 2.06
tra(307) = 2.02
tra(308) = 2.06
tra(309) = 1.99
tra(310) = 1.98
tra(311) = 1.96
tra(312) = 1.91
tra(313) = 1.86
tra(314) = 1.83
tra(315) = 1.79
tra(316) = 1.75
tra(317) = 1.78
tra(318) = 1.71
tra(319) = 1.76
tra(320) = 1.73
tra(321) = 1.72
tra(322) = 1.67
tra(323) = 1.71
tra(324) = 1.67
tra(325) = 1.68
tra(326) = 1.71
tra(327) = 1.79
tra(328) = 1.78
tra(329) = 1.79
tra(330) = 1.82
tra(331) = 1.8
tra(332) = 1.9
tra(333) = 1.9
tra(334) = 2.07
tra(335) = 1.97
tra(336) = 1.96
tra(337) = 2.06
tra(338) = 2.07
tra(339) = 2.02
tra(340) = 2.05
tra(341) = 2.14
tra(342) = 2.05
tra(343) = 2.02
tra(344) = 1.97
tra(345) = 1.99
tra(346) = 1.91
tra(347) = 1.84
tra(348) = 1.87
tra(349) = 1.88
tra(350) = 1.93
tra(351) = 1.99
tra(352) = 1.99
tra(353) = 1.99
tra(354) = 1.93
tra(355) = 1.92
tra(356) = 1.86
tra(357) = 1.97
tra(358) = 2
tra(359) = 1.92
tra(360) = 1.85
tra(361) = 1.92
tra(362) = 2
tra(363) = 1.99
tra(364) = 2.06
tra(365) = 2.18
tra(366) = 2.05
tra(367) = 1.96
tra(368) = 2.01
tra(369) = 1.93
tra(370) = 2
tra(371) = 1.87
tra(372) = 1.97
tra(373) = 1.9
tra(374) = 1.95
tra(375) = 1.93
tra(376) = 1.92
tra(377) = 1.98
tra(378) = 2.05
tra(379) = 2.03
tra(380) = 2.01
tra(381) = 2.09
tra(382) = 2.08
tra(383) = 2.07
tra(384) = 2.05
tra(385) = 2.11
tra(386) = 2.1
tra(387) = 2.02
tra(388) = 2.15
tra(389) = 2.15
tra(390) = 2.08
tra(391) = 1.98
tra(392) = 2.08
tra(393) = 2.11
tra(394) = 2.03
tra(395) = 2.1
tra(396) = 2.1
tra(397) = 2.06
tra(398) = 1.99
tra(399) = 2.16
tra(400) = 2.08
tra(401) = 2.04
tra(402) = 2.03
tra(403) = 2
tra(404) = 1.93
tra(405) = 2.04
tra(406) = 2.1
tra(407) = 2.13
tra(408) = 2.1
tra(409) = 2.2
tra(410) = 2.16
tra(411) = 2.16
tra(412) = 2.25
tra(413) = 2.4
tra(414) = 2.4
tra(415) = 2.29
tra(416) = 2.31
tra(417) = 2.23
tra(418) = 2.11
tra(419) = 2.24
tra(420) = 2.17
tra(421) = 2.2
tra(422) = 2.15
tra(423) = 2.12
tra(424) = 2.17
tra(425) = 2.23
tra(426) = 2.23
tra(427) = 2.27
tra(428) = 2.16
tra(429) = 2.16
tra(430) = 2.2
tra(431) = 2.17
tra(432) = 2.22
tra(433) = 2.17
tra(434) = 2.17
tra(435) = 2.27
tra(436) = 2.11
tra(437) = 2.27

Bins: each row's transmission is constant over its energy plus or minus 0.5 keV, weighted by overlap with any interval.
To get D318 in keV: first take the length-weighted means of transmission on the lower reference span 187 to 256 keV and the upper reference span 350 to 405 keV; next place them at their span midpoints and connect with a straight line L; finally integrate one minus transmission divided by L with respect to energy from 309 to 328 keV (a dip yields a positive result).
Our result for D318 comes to 2.10 keV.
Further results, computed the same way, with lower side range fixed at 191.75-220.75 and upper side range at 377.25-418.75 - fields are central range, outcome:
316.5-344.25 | 2.30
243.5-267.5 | -3.42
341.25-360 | 1.02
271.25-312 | -2.26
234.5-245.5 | -0.66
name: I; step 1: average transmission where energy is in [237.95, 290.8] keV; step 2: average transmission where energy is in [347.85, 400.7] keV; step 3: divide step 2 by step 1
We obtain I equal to 0.92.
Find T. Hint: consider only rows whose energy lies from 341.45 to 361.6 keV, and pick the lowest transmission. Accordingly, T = 1.84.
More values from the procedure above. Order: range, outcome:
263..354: 1.67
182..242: 1.75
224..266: 1.93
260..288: 2.04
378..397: 1.98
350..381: 1.85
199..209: 1.79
